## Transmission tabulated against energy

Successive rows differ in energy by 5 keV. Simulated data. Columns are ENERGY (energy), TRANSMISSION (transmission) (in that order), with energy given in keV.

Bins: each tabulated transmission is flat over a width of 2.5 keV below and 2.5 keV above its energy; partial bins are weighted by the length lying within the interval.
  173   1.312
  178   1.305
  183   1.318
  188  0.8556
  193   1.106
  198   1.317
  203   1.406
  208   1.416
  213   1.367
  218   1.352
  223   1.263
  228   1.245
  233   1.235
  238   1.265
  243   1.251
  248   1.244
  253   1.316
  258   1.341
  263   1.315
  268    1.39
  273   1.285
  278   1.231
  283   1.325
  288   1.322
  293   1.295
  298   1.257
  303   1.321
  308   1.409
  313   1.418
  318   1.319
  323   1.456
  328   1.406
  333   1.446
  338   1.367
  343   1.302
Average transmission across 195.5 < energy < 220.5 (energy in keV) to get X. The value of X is 1.37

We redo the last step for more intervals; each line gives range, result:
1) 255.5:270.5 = 1.35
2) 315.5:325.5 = 1.39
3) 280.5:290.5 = 1.32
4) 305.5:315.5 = 1.41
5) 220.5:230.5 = 1.25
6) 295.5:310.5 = 1.33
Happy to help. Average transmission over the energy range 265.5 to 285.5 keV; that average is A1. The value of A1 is 1.31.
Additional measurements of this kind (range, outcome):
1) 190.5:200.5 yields 1.21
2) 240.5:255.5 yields 1.27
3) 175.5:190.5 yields 1.16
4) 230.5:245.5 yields 1.25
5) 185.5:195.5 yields 0.981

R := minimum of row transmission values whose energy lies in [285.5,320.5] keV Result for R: 1.257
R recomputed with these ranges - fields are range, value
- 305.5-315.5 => 1.409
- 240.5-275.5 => 1.244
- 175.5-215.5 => 0.8556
